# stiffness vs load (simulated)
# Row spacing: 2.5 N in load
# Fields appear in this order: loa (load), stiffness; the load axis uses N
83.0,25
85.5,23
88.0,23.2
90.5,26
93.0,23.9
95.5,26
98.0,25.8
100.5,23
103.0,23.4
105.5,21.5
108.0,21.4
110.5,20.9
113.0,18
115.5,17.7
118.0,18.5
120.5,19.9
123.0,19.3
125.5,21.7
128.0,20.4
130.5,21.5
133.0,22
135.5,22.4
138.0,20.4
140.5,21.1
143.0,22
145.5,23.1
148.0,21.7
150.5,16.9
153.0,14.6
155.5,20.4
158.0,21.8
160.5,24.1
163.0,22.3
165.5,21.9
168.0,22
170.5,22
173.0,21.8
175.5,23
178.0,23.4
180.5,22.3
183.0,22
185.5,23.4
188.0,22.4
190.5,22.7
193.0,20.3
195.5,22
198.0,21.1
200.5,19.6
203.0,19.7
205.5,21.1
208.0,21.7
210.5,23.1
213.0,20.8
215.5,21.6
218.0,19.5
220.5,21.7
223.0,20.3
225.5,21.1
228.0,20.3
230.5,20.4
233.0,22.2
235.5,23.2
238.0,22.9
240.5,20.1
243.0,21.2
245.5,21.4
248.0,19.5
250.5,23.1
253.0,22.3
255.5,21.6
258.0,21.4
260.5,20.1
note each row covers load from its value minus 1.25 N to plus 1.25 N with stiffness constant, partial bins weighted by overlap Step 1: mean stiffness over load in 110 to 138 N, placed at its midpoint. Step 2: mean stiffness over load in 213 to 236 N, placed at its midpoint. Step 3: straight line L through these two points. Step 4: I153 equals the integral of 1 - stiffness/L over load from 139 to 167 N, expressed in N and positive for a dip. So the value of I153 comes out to -0.6 N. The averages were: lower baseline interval 20.2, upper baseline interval 21.1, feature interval 20.9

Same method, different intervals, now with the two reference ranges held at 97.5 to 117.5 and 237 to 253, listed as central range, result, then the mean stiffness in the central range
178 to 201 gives -0.6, 21.9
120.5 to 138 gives 0.1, 21.1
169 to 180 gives -0.6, 22.5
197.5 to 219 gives 0.4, 20.9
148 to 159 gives 1.3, 18.7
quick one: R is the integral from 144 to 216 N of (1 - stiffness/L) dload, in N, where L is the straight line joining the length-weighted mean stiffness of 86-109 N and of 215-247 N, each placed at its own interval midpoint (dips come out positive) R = 2.3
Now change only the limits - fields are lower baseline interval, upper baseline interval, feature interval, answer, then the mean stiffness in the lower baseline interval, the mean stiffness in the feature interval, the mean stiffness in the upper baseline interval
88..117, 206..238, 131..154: 1.63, 22.5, 20.6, 21.4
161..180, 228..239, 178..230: 1.86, 22.4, 21.4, 21.9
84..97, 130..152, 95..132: 2.90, 24.5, 21.2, 21.1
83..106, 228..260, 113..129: 2.84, 24.1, 19.4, 21.5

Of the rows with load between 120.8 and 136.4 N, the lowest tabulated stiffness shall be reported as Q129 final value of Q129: 19.3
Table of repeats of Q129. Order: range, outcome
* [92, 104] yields 23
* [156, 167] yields 21.8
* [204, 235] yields 19.5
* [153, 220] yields 14.6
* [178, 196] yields 20.3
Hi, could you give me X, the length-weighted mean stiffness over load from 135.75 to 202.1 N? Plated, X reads 21.5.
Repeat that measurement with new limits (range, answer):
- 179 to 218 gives 21.5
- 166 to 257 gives 21.6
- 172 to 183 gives 22.6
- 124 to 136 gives 21.5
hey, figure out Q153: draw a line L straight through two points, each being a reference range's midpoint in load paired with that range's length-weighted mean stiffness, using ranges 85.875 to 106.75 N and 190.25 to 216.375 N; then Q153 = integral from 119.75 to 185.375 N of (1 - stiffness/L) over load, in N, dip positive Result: 3.4 N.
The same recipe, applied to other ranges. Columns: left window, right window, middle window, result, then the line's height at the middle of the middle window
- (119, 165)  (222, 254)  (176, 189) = -1.01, 21.1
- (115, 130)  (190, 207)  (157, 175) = -1.69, 20.4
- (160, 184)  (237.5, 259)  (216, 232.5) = 0.83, 21.8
